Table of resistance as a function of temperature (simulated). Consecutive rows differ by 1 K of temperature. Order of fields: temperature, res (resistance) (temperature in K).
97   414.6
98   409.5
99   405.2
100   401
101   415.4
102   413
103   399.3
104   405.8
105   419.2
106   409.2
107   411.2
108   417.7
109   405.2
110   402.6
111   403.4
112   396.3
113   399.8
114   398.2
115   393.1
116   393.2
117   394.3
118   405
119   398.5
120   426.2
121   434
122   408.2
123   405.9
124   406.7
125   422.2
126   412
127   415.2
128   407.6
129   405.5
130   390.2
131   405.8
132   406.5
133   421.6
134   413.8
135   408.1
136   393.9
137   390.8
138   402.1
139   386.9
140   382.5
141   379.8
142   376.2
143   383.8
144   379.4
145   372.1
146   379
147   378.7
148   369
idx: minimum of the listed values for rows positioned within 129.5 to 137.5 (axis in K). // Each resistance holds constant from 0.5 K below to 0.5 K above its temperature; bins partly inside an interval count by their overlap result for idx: 390.2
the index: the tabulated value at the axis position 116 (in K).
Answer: 393.2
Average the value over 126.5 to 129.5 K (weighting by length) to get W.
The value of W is 409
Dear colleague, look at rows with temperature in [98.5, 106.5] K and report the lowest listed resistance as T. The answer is 399.3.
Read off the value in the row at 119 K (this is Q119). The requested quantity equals 398.5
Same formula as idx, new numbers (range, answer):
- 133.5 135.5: 408.1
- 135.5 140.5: 382.5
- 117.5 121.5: 398.5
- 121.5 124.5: 405.9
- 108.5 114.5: 396.3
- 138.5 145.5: 372.1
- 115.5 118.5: 393.2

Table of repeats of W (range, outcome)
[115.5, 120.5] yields 403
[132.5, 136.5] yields 409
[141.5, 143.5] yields 380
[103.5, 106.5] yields 411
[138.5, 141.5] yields 383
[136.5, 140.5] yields 391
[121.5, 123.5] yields 407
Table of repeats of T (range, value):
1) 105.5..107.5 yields 409.2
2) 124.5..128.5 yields 407.6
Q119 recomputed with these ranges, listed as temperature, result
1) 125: 422.2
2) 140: 382.5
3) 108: 417.7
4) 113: 399.8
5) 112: 396.3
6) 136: 393.9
